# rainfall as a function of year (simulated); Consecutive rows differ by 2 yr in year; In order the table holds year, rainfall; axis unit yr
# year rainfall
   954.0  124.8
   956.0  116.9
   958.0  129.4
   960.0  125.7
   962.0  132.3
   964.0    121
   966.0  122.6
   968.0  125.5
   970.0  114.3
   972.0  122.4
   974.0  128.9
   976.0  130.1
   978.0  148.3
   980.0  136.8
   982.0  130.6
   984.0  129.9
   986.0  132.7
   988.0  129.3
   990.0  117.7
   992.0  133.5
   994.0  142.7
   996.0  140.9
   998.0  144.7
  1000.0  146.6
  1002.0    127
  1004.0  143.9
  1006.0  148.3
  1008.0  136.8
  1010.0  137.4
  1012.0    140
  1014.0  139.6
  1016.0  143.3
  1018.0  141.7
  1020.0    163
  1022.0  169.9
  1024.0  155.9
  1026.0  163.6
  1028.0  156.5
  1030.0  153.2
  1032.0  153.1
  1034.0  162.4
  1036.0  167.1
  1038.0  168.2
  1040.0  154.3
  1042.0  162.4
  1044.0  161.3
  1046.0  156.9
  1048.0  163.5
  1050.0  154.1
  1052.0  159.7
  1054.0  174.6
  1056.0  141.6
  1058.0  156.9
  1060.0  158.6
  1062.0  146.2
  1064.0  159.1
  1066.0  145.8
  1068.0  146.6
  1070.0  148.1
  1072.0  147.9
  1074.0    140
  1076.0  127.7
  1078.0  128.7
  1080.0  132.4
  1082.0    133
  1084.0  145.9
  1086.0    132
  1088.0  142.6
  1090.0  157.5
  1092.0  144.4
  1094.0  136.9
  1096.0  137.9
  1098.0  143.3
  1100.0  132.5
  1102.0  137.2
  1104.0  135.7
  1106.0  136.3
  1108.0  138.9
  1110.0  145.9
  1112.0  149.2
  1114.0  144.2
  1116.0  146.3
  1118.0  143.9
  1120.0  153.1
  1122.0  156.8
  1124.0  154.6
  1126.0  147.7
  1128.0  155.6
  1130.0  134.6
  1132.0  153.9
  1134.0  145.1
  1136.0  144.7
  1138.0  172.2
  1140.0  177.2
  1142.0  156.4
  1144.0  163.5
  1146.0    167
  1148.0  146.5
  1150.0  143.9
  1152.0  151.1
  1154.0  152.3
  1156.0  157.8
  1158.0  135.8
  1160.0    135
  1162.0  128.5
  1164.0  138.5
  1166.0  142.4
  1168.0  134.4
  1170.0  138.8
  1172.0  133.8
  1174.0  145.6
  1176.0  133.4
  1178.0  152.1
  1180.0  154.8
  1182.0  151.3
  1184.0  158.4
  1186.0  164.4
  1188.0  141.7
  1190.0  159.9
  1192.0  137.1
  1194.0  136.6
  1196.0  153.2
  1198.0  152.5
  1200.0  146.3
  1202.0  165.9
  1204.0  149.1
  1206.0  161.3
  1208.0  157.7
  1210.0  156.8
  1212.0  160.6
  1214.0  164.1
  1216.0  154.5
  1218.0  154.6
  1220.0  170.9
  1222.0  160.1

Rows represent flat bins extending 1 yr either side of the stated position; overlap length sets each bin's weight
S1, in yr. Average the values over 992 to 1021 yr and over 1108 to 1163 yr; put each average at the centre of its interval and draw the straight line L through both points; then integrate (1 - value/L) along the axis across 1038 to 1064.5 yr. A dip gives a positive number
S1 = -2.37 yr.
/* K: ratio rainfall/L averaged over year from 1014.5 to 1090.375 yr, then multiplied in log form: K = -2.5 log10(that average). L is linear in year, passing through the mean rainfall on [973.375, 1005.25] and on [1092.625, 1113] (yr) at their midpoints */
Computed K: -0.11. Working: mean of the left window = 135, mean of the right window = 139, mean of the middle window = 152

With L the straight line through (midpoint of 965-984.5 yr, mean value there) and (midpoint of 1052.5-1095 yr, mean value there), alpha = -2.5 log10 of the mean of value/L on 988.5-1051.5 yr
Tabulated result -0.102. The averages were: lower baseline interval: 129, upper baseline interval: 145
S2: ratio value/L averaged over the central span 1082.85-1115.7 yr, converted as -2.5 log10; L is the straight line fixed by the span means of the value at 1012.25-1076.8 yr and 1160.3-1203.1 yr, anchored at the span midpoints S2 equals 0.072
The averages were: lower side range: 154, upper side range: 146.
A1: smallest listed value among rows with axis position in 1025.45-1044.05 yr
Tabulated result 153.1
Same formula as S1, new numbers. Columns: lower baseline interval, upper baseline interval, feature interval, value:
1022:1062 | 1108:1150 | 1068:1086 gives 2.11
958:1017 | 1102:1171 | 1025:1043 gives -2.89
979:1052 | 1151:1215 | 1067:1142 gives 1.68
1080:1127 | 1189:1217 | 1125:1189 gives 0.07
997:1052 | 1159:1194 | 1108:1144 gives -1.24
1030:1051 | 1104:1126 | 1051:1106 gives 3.28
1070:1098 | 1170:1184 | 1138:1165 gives -1.34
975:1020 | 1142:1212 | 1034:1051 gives -2.47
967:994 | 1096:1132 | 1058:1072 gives -1.20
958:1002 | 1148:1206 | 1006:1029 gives -2.68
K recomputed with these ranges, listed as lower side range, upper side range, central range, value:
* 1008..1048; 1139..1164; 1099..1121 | 0.07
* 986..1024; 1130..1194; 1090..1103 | 0.04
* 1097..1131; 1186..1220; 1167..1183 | 0.06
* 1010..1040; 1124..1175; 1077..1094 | 0.09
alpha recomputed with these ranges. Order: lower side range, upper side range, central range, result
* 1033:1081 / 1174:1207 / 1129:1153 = -0.02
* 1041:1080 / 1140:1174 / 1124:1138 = -0.01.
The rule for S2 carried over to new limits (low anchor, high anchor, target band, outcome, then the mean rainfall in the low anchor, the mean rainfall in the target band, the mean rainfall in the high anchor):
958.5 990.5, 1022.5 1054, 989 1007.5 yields 0.01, 128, 138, 160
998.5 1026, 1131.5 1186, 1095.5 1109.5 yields 0.08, 146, 138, 149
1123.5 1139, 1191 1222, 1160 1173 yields 0.13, 151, 136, 155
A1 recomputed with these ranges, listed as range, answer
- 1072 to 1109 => 127.7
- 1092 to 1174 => 128.5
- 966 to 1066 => 114.3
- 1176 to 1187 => 133.4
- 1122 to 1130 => 134.6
